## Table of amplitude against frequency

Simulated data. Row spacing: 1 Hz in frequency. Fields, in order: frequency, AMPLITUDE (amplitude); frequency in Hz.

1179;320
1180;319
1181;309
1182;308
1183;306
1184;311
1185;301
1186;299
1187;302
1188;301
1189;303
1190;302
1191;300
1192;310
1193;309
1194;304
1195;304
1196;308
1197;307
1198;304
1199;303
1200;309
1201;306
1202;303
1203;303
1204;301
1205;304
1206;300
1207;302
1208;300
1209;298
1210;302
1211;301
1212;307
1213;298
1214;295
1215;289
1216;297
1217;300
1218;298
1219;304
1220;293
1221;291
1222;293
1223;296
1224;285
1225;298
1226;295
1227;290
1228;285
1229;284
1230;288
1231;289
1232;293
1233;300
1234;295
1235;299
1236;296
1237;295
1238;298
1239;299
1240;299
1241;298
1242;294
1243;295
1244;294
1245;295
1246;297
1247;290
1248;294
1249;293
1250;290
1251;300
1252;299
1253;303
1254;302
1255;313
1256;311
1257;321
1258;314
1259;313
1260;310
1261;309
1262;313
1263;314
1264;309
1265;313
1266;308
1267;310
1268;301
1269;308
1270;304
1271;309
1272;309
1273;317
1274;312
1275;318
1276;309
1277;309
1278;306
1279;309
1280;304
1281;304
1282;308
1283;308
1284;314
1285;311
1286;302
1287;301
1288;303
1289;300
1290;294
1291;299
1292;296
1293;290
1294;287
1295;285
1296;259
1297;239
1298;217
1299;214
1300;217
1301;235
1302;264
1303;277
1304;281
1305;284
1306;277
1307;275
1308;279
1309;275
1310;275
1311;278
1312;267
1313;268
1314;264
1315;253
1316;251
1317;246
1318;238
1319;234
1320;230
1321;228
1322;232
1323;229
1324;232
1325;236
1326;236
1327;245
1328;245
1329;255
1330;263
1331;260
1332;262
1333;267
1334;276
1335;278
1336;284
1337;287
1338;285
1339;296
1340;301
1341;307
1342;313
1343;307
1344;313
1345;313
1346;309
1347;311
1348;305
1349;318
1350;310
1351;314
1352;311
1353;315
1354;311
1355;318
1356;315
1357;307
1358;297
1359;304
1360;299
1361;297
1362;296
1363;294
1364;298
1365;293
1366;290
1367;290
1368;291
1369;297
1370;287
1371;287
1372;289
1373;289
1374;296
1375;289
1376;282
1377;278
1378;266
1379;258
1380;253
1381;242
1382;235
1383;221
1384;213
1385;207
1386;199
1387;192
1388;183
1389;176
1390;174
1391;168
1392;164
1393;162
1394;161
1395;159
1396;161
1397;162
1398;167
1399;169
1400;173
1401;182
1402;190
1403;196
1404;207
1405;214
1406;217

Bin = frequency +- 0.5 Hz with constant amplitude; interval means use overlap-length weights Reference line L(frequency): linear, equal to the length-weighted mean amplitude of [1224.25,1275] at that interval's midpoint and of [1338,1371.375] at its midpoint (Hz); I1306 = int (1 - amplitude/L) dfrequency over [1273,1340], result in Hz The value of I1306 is 6.6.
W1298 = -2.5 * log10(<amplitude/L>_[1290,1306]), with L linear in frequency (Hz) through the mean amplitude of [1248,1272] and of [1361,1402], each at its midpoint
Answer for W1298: 0.08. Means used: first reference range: 307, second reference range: 233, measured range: 264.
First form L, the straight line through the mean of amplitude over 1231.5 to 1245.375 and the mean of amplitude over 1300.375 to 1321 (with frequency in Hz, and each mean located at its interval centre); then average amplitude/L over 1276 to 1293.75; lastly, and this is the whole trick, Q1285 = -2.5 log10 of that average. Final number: -0.11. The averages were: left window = 296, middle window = 303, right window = 261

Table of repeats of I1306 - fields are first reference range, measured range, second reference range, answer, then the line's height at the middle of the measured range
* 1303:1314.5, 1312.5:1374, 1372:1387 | -4.42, 263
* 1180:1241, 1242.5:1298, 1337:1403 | -3.33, 284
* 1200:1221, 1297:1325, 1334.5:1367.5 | 4.62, 302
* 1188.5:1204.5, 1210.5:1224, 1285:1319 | 0.05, 298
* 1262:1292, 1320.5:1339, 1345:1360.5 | 3.13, 309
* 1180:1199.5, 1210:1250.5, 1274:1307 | 0.32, 297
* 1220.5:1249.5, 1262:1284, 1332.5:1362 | -0.93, 297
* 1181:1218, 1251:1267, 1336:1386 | -0.66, 298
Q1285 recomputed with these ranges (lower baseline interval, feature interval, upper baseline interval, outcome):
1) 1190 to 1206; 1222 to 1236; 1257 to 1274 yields 0.05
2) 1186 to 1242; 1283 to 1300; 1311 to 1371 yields 0.03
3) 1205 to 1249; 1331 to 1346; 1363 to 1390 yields -0.10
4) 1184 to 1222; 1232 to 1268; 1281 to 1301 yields -0.04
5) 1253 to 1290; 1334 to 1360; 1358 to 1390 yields -0.11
